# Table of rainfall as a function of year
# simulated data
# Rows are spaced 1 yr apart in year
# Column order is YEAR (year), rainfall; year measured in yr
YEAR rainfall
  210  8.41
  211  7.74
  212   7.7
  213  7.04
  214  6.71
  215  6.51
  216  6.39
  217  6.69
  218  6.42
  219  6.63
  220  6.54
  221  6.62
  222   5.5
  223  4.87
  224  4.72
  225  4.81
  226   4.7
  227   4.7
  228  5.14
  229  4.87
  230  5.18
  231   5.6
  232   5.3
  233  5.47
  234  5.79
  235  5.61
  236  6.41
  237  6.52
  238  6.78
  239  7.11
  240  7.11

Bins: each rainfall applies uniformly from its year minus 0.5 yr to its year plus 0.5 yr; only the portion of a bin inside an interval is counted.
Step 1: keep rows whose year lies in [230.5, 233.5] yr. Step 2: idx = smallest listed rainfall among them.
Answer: 5.3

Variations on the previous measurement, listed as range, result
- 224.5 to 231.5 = 4.7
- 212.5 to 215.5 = 6.51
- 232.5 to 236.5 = 5.47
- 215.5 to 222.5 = 5.5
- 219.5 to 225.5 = 4.72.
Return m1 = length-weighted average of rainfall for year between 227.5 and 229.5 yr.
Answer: 5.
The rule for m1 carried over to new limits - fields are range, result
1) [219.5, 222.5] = 6.22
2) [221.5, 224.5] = 5.03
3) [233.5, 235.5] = 5.7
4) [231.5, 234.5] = 5.52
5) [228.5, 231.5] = 5.22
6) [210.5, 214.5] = 7.3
